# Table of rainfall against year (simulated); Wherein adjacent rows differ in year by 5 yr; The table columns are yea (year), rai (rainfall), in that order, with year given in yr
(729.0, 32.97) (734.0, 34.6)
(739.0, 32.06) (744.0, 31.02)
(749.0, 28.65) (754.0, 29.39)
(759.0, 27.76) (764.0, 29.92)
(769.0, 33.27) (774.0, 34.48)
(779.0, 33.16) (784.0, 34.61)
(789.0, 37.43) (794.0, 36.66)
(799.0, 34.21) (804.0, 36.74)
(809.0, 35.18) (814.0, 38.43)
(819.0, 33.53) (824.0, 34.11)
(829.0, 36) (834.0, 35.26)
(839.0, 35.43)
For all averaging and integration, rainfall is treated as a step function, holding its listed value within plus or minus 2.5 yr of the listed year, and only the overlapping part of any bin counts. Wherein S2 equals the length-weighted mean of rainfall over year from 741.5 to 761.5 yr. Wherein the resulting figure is 29.2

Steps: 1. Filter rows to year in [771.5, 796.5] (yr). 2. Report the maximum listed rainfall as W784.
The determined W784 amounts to 37.43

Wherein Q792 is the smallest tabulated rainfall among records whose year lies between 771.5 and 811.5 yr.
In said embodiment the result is 33.16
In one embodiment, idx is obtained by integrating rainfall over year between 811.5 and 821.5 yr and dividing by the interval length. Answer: 36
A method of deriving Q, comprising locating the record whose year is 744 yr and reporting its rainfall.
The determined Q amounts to 31.02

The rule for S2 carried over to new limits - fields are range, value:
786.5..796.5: 37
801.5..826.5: 35.6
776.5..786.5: 33.9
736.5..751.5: 30.6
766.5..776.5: 33.9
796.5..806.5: 35.5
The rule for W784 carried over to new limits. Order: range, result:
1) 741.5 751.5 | 31.02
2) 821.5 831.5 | 36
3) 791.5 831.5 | 38.43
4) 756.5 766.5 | 29.92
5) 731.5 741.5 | 34.6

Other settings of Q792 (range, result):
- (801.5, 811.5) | 35.18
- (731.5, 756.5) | 28.65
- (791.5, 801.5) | 34.21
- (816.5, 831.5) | 33.53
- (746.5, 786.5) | 27.76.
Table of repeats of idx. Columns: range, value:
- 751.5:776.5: 31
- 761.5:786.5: 33.1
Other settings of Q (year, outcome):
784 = 34.61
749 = 28.65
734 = 34.6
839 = 35.43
